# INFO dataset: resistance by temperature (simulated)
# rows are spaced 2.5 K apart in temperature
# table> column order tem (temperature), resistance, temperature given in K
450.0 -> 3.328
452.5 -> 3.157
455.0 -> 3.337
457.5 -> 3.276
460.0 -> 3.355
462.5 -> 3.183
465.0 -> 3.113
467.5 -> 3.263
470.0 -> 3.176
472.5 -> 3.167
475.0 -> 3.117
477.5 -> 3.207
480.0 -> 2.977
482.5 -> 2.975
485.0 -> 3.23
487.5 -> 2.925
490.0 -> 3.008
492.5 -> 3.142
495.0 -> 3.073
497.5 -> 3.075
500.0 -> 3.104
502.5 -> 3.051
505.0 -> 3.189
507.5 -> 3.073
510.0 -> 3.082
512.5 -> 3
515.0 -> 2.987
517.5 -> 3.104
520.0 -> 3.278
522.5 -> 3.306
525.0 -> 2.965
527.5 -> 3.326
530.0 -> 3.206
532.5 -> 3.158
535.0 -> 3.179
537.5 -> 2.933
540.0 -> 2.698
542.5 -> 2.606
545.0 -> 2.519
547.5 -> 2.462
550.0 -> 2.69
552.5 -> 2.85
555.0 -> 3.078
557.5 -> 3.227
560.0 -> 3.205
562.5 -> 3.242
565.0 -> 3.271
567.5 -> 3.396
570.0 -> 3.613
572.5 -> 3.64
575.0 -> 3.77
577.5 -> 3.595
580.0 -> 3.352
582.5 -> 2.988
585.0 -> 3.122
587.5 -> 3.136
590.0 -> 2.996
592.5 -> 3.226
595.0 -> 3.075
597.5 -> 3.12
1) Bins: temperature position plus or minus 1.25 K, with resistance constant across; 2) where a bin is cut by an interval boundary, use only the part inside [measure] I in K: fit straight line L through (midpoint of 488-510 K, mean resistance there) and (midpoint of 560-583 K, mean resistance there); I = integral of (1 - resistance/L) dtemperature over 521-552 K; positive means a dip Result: 3.2 K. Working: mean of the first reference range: 3.08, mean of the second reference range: 3.43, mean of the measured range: 2.92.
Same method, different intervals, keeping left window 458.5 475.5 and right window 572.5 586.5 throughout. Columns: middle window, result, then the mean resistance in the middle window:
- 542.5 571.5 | 2.7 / 3.04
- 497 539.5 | 2.2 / 3.11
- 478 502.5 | 1.3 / 3.06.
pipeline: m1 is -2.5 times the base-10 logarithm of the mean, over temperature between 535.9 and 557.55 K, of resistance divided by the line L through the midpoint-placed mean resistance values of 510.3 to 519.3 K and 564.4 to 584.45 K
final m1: 0.18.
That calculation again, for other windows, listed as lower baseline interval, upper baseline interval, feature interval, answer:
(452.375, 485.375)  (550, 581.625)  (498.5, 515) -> 0.06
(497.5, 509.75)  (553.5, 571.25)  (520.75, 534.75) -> -0.01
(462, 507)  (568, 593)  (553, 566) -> 0.04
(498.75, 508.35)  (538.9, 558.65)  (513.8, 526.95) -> -0.06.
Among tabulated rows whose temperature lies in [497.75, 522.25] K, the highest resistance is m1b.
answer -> 3.278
